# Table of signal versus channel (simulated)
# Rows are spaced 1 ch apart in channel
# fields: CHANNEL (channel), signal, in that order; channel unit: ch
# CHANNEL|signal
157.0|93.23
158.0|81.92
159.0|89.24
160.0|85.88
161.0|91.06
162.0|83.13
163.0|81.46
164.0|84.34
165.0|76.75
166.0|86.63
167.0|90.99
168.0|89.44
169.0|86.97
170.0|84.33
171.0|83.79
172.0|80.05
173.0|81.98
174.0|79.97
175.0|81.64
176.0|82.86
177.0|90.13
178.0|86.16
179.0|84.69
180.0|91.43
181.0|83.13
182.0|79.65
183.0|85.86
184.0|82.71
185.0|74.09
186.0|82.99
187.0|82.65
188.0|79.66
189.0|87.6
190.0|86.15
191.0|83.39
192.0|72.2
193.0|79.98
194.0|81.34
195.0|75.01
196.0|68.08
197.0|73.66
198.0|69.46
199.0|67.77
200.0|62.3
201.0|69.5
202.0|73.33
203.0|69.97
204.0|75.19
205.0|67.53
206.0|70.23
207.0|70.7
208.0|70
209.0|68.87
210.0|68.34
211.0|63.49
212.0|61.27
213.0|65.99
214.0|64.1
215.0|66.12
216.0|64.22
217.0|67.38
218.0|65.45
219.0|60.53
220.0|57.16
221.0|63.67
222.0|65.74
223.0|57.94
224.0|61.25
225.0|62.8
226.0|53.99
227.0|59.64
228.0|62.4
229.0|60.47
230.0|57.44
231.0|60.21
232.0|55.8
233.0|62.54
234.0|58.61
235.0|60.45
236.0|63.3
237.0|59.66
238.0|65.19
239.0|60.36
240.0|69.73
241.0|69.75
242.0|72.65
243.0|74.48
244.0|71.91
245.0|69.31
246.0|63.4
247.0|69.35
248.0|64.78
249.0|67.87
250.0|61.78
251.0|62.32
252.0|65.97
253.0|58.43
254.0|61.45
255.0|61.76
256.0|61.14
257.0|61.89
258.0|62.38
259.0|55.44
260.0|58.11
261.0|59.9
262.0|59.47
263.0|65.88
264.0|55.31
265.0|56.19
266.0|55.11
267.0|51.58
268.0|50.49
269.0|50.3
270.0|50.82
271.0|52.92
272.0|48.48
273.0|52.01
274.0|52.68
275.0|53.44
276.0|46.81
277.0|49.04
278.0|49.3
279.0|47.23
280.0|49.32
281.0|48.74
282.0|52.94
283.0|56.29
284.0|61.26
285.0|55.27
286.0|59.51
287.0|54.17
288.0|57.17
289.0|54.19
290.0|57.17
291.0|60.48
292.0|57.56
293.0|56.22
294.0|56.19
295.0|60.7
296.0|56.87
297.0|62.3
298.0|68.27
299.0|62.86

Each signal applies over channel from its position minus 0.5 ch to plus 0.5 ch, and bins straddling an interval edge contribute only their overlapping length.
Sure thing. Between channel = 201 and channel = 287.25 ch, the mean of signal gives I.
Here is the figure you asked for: 60.9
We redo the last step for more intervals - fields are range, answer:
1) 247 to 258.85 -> 62.8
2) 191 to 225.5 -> 67.9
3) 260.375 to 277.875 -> 53.5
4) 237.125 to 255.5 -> 66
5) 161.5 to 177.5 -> 84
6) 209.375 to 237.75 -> 61.8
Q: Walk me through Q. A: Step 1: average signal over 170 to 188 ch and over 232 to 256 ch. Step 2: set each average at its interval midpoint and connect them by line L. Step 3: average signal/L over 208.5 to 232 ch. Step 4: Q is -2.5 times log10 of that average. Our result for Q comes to 0.15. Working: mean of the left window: 83.1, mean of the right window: 64.7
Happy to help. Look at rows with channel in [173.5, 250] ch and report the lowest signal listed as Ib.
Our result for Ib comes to 53.99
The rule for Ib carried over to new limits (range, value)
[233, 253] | 58.43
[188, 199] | 67.77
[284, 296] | 54.17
